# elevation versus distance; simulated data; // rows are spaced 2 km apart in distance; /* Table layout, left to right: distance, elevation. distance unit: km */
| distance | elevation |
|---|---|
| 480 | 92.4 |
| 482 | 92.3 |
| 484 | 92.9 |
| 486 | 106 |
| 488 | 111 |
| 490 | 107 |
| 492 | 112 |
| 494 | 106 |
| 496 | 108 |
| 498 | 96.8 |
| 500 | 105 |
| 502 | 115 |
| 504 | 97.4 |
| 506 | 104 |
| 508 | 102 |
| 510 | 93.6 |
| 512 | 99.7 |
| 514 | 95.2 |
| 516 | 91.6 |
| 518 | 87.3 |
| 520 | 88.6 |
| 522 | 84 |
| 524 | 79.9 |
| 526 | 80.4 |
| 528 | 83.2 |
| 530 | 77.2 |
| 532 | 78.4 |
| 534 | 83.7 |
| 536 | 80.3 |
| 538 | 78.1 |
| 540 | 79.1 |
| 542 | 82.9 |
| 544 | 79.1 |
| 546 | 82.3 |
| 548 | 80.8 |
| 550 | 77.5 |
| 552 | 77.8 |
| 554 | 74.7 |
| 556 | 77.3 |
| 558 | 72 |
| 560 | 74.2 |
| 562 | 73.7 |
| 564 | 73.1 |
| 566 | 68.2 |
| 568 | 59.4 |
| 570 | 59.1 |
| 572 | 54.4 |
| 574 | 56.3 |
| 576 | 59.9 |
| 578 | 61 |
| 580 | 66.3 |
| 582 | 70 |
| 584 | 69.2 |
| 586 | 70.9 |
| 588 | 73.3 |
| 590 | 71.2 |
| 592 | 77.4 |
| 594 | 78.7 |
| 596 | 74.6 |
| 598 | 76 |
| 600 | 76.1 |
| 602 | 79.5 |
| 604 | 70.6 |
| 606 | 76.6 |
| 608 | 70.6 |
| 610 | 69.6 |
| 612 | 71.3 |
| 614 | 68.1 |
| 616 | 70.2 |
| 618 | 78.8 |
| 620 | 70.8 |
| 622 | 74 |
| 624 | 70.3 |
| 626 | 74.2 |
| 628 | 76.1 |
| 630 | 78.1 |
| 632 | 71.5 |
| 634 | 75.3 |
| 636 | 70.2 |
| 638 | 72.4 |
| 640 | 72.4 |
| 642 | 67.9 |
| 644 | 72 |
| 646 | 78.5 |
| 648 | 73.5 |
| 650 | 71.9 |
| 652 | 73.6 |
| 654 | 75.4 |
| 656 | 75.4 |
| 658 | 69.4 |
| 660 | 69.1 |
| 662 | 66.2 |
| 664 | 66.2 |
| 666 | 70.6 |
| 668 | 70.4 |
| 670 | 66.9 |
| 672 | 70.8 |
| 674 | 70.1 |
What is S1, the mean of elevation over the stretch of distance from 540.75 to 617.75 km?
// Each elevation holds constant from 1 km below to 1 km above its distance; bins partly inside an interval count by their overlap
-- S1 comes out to 71.8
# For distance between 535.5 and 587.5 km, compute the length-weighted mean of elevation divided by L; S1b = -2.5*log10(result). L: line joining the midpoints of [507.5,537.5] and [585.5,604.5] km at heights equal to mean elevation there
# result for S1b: 0.13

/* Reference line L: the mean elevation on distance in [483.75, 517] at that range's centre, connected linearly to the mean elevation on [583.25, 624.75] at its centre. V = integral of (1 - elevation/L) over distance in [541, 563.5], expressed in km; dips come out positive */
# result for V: 2.7 km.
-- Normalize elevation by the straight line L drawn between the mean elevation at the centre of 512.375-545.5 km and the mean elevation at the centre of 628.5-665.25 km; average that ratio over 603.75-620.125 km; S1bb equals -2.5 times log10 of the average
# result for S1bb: 0.052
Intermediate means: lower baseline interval 83.4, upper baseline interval 72.2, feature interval 72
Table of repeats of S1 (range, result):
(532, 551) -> 80.3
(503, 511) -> 99.2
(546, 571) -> 72.7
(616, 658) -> 73.4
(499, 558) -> 86.5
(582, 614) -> 73.4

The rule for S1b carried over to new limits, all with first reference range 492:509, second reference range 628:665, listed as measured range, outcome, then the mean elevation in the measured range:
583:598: 0.150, 73.8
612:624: 0.093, 72.1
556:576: 0.342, 65.9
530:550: 0.194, 80.2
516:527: 0.181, 84.7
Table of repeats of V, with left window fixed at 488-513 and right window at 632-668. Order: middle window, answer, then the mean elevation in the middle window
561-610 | 9.2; 69.4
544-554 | 1.6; 79.1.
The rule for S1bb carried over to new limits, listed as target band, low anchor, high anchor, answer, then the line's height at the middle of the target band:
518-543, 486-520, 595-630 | 0.16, 94.6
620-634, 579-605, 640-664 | -0.02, 72.5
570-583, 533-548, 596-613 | 0.25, 76.9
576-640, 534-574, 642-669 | 0.00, 72.6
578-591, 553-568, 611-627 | 0.04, 72.3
